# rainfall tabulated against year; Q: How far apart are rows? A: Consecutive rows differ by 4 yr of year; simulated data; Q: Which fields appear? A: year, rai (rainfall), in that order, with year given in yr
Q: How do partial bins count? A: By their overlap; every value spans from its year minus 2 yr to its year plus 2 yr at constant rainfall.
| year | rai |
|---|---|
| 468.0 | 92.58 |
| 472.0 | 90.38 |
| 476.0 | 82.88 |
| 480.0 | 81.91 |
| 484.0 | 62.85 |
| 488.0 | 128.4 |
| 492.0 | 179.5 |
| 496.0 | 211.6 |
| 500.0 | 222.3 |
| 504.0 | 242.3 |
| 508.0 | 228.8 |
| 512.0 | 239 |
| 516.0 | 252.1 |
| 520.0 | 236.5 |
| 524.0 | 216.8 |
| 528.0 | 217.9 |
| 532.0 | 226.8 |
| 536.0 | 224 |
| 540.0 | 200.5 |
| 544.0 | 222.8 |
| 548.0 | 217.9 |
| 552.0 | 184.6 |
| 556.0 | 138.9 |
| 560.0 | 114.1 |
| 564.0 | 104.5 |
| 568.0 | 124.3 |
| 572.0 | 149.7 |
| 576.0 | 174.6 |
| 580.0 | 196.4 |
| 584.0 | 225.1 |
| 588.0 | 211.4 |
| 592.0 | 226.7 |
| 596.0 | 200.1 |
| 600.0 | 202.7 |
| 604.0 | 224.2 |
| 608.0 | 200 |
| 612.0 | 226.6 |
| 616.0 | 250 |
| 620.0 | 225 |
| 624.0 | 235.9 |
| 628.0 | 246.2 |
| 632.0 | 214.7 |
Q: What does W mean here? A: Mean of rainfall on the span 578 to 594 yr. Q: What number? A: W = 215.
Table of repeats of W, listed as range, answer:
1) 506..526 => 235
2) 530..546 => 219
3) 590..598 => 213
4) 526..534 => 222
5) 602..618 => 225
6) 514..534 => 230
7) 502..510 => 236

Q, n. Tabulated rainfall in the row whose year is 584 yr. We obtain 225.1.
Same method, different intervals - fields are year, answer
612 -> 226.6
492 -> 179.5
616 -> 250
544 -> 222.8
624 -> 235.9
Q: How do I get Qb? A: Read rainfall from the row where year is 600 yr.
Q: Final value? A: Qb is 202.7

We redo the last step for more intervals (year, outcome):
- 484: 62.85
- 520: 236.5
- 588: 211.4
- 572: 149.7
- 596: 200.1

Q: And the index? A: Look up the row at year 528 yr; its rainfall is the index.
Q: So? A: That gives 217.9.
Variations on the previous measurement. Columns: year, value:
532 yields 226.8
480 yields 81.91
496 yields 211.6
